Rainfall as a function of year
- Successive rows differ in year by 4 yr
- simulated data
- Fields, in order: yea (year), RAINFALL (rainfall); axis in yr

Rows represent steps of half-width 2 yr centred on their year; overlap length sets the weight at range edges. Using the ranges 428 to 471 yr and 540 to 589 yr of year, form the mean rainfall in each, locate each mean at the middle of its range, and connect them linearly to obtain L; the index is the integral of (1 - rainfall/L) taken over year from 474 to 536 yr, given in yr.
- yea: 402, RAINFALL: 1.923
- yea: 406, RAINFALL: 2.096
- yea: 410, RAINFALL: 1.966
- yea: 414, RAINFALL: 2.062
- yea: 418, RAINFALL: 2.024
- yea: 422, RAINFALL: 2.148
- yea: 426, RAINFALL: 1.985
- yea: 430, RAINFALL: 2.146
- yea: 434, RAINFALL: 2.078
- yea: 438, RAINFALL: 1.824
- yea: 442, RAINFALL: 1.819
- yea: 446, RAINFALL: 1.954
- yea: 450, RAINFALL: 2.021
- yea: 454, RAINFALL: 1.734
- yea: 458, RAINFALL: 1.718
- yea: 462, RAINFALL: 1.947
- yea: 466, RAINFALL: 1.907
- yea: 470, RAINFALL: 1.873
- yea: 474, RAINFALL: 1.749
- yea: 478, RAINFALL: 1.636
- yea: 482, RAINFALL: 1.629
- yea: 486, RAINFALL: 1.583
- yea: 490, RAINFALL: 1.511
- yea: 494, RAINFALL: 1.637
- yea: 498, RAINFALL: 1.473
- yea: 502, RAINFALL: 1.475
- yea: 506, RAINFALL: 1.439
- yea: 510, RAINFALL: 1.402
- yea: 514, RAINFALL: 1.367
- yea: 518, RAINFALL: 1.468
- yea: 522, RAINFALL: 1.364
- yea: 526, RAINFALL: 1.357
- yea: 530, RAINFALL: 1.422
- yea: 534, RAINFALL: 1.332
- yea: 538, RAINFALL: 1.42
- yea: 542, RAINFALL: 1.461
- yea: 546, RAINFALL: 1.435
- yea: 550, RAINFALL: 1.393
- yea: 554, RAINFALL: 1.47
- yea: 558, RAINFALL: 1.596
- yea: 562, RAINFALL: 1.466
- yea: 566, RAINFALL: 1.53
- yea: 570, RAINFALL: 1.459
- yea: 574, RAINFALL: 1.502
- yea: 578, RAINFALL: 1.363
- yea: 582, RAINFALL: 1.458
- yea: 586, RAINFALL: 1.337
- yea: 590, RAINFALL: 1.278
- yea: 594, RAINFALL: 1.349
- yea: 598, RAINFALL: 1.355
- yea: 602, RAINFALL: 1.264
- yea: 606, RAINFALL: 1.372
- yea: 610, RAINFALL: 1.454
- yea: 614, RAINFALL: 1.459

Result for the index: 7.7 yr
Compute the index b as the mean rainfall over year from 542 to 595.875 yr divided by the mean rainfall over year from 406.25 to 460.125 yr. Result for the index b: 0.73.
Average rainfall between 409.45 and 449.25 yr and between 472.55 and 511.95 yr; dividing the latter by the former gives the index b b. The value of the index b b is 0.77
